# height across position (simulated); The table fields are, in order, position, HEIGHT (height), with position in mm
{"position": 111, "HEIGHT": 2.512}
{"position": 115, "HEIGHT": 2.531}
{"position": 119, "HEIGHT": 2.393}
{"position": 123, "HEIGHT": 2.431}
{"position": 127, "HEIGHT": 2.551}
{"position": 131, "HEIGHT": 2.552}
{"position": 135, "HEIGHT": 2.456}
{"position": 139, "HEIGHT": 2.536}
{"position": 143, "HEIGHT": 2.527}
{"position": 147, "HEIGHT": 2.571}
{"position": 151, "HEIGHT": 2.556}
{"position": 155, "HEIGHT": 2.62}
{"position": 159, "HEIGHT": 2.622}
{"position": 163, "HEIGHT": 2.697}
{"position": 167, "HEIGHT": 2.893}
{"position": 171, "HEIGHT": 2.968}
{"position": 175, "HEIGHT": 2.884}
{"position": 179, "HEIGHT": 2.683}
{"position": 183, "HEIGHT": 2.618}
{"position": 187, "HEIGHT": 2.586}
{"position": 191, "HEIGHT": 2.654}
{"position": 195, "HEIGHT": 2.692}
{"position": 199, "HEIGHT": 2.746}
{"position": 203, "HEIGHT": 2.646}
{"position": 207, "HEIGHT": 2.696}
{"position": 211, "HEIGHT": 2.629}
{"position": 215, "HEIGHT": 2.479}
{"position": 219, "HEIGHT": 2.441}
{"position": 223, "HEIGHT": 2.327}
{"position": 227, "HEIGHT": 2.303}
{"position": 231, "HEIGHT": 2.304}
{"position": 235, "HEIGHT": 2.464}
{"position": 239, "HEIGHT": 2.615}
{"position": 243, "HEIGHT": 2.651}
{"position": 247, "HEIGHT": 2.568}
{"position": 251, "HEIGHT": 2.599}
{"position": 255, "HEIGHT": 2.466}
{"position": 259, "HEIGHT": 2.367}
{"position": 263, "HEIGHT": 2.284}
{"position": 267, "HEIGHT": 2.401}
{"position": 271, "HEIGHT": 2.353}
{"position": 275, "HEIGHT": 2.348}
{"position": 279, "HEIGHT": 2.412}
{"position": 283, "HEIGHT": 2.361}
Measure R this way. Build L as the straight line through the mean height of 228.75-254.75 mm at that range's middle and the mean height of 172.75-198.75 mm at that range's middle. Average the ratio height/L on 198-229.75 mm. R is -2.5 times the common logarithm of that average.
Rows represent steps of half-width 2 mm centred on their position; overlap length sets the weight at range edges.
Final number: 0.04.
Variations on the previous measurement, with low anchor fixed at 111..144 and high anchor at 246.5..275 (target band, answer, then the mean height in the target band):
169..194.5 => -0.11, 2.73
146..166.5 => -0.07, 2.64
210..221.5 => -0.02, 2.5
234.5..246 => -0.07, 2.59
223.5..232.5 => 0.06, 2.31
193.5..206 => -0.10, 2.69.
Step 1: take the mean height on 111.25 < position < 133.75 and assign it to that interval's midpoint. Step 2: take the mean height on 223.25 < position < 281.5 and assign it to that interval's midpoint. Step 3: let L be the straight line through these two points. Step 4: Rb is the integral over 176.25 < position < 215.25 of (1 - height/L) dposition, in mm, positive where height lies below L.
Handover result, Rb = -3.1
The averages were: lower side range 2.49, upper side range 2.43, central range 2.65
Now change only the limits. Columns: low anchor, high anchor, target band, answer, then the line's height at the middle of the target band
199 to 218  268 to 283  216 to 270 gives 1.0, 2.49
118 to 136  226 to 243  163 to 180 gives -2.6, 2.47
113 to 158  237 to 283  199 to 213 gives -1.0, 2.48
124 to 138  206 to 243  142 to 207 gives -5.0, 2.5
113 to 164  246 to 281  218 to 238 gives 0.6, 2.45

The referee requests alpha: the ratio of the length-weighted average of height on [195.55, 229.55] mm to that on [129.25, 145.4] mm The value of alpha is 1.01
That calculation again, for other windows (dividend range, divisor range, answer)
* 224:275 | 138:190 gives 0.91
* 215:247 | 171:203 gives 0.91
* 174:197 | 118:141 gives 1.08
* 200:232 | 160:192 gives 0.91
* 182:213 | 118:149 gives 1.06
